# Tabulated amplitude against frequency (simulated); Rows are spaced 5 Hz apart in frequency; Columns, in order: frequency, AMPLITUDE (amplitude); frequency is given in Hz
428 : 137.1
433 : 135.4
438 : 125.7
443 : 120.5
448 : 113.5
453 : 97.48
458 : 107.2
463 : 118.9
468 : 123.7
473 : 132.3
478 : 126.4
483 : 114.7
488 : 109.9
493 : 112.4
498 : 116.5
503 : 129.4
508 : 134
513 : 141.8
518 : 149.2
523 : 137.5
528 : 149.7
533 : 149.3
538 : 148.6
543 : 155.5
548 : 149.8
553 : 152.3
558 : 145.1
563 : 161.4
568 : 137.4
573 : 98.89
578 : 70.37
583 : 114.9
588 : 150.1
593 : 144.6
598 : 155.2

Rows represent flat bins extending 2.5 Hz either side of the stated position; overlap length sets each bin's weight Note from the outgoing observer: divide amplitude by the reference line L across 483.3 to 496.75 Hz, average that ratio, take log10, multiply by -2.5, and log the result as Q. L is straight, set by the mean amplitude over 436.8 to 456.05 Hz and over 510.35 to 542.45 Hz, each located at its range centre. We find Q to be 0.17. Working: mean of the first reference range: 113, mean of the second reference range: 147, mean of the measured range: 112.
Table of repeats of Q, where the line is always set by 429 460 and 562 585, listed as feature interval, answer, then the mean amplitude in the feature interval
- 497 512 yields -0.12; 129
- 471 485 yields -0.07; 125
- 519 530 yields -0.24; 144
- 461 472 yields -0.05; 123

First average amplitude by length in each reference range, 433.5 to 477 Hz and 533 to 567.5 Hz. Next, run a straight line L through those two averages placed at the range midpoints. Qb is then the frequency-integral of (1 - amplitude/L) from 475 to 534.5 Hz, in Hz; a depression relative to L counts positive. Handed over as 2.27 Hz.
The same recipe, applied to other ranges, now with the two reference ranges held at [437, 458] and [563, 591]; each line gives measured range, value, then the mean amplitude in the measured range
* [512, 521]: -2.3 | 146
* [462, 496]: -1.7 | 120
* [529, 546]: -4.9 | 151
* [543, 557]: -4.0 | 151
